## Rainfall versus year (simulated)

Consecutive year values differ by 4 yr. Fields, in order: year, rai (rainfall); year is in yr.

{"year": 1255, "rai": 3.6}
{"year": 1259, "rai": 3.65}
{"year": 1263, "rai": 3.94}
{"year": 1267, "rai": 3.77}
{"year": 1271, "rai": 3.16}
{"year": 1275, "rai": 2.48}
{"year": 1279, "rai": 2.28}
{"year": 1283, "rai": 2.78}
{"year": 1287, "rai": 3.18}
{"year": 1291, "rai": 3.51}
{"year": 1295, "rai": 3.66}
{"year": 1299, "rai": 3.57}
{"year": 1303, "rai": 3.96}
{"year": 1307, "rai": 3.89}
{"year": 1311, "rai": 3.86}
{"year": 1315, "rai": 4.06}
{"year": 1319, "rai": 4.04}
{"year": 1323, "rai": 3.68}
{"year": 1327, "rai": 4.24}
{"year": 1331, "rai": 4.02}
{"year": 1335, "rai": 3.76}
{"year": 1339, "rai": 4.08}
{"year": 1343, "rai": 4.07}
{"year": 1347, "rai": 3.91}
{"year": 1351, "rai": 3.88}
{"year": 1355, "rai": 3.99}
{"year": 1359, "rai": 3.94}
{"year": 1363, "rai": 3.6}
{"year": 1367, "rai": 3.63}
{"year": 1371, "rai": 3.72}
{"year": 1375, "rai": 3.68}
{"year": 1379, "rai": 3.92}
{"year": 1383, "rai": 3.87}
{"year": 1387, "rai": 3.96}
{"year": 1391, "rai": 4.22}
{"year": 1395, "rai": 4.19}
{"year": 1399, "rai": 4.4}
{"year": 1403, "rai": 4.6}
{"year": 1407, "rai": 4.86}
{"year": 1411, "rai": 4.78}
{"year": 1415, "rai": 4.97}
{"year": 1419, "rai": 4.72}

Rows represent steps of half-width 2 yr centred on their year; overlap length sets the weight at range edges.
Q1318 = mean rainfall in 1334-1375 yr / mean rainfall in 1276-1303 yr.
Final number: 1.20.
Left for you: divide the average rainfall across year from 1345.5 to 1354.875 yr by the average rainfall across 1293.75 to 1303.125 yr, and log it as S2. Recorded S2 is 1.1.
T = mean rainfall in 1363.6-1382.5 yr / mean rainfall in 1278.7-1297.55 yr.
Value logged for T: 1.18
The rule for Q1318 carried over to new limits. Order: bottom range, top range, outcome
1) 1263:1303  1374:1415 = 1.33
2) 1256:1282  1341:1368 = 1.20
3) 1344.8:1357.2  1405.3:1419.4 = 1.23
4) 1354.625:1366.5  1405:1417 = 1.28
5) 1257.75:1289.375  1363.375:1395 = 1.23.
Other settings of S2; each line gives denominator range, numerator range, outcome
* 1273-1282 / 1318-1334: 1.64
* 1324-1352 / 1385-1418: 1.13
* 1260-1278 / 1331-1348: 1.20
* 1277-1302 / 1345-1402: 1.23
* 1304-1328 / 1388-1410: 1.13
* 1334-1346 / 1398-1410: 1.17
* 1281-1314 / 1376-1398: 1.13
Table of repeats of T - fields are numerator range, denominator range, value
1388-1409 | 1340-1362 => 1.12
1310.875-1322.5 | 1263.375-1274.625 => 1.17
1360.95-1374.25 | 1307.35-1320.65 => 0.92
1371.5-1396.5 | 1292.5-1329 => 1.02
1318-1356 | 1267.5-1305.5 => 1.24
